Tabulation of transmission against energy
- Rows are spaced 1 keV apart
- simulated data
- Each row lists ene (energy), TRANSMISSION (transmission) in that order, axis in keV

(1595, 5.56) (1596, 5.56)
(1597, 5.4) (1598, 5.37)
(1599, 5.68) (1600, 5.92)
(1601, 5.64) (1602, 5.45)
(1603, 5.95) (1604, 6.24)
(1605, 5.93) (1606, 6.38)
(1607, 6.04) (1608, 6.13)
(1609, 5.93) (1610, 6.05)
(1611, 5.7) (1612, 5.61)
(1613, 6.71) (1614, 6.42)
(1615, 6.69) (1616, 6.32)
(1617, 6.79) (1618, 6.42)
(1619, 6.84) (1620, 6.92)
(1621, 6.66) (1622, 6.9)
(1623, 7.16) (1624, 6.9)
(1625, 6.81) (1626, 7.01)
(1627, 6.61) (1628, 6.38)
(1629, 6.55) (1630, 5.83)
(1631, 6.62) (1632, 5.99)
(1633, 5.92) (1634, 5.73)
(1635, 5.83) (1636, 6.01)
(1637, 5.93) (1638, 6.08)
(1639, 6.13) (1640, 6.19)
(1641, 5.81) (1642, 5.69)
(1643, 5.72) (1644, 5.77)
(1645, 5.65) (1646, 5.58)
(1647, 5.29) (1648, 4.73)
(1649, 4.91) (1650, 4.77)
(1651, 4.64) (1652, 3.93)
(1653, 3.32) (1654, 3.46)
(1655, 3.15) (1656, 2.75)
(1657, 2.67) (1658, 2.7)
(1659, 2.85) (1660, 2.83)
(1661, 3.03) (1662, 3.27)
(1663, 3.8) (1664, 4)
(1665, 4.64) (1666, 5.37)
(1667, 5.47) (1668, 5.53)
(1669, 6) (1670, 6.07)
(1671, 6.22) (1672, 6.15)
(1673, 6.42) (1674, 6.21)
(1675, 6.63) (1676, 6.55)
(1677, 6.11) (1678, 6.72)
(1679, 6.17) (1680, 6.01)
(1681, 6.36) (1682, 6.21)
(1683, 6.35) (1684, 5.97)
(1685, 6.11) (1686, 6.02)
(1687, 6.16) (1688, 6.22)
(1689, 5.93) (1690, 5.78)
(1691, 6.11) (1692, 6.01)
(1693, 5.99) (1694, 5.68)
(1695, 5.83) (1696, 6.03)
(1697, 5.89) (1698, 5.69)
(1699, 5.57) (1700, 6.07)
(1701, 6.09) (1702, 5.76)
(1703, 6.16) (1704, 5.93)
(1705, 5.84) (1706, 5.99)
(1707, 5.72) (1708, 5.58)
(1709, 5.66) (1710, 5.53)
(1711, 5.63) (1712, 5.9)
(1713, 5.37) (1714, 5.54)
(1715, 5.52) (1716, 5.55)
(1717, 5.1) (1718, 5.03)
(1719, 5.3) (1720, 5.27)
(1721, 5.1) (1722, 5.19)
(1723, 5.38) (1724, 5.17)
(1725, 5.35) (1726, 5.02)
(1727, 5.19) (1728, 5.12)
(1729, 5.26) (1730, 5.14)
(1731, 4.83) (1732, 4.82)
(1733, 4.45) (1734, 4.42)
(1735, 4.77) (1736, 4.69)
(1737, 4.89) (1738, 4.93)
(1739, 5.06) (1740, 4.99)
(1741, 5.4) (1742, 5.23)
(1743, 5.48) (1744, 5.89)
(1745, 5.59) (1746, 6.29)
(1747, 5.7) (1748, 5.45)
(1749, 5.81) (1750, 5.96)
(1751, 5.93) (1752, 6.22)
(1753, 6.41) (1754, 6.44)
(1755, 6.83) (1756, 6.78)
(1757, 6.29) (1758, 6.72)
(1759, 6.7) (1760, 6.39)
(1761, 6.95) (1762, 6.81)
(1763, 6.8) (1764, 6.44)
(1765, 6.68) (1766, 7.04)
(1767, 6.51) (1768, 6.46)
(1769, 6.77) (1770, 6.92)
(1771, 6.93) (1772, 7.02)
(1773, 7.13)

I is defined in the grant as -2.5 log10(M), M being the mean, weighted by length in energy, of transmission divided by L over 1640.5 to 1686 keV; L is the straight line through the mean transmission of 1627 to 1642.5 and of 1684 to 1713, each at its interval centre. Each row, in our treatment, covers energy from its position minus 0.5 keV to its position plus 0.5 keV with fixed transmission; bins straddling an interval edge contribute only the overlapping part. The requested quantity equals 0.18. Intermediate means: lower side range 6.06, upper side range 5.88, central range 5.07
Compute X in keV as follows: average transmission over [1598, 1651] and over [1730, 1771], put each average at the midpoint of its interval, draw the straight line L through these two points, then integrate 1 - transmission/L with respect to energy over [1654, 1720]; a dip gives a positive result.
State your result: 6.1 keV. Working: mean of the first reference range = 6.07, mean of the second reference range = 5.92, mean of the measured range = 5.44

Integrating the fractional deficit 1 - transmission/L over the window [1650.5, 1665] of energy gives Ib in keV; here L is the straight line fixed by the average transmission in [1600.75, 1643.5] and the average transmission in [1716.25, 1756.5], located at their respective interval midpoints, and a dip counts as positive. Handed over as 6.4 keV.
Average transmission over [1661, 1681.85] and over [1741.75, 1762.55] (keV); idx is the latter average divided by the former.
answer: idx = 1.1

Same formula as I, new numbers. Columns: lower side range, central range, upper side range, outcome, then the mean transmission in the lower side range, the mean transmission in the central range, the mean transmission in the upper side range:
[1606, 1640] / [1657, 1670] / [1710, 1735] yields 0.38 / 6.35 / 4.14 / 5.19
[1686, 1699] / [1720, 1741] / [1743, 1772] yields 0.23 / 5.93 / 5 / 6.41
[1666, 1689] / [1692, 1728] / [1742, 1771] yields 0.12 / 6.14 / 5.59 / 6.36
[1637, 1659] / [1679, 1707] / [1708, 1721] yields -0.15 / 4.7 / 5.99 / 5.44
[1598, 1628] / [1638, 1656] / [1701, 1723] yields 0.22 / 6.32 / 4.95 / 5.56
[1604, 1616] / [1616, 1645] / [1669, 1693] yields -0.03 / 6.16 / 6.32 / 6.19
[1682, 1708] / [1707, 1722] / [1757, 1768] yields 0.14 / 5.95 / 5.44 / 6.67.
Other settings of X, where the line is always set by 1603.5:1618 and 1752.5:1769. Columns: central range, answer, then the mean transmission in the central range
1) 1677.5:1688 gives 0.35 keV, 6.21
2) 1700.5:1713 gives 1.33 keV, 5.8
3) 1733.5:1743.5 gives 2.42 keV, 4.99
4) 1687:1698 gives 0.86 keV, 5.95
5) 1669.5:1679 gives 0.10 keV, 6.33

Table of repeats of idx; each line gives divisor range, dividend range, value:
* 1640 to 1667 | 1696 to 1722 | 1.31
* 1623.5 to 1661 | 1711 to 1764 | 1.08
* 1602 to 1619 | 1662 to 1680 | 0.92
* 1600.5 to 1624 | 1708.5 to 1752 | 0.84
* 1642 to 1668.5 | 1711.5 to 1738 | 1.21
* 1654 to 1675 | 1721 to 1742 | 1.12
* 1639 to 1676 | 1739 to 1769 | 1.29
